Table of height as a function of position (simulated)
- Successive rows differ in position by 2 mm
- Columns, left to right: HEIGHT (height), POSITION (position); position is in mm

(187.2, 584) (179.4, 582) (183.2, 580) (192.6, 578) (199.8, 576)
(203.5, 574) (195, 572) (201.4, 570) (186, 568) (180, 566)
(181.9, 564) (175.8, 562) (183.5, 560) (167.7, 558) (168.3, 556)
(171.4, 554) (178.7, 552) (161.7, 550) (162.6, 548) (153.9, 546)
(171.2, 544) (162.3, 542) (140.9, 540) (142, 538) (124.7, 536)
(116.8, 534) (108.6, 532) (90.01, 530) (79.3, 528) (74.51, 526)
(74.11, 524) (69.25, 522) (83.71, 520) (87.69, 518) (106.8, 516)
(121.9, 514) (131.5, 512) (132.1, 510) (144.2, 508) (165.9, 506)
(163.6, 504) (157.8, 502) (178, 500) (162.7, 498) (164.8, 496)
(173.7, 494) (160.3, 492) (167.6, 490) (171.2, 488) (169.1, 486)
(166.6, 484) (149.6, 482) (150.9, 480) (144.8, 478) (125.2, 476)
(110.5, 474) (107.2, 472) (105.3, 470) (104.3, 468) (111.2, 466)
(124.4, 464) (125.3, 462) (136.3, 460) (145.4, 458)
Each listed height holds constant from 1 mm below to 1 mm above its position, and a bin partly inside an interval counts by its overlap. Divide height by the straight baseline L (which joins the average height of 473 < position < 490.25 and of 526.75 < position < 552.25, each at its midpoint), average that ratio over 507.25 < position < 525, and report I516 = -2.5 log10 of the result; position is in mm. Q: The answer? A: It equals 0.33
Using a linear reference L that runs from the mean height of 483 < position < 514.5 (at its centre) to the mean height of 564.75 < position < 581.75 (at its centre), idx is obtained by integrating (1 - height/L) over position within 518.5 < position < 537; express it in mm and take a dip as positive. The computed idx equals 8.70 mm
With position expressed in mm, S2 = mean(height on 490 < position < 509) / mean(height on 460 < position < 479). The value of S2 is 1.4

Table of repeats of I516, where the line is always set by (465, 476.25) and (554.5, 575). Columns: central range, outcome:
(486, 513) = -0.210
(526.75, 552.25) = 0.210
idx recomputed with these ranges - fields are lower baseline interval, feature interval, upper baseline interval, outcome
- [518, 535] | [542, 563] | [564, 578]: -3.0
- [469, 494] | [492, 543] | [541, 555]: 9.4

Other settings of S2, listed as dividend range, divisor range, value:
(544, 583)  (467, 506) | 1.20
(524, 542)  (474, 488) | 0.74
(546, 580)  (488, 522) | 1.27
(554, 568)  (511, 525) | 1.83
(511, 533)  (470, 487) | 0.67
